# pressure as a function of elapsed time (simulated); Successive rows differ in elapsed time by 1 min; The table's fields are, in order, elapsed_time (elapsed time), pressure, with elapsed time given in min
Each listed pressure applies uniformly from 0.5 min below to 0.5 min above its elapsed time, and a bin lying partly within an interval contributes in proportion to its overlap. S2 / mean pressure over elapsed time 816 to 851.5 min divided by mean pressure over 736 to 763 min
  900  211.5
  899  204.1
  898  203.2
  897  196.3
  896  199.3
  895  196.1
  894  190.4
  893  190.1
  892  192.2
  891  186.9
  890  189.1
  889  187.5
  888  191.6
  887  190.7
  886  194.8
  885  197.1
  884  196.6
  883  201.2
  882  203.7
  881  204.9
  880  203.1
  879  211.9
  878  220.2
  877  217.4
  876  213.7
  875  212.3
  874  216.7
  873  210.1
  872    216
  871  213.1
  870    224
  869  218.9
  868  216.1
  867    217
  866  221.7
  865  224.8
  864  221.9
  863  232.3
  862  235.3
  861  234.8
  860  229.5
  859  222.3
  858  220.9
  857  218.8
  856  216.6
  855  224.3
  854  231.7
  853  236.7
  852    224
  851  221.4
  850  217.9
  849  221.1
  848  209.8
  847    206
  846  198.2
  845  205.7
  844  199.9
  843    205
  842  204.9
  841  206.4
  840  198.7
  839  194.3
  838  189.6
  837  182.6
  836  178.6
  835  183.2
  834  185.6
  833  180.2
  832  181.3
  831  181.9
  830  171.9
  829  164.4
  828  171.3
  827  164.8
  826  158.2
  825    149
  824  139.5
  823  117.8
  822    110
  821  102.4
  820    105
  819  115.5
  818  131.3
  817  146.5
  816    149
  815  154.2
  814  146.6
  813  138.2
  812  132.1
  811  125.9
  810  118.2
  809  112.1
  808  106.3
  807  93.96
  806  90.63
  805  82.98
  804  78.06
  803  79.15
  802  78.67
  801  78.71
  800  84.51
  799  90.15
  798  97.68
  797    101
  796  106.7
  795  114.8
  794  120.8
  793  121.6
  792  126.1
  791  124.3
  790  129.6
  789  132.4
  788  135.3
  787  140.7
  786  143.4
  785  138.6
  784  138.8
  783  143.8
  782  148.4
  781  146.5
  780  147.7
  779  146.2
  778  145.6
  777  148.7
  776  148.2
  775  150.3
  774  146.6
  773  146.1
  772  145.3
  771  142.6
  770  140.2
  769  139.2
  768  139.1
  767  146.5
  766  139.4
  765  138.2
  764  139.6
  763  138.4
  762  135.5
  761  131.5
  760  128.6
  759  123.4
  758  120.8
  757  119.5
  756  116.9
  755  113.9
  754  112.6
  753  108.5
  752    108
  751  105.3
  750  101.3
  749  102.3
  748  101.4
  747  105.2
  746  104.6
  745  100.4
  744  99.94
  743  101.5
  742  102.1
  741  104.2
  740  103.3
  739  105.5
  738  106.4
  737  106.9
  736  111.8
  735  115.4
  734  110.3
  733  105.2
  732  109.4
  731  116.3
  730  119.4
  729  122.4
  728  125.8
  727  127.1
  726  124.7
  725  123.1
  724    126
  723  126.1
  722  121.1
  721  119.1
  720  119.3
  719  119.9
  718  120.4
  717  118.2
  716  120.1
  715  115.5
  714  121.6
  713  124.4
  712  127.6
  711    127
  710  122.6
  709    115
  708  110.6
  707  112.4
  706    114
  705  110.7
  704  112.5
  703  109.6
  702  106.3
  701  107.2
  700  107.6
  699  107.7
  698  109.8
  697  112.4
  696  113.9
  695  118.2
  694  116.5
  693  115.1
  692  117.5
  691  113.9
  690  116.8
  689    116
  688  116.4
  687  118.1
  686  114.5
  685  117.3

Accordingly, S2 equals 1.6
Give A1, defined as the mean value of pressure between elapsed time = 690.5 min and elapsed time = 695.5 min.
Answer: 116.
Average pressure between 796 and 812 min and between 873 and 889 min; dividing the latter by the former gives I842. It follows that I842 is 2.1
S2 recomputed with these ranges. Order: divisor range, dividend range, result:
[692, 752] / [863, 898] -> 1.82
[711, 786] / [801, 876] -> 1.43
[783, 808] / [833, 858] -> 1.87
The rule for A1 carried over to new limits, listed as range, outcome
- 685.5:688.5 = 116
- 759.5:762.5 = 132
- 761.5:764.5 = 138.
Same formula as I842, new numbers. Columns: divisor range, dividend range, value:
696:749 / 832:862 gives 1.83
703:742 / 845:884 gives 1.87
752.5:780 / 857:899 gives 1.54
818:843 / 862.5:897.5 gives 1.26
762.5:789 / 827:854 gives 1.38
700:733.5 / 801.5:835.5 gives 1.13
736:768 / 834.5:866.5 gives 1.84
